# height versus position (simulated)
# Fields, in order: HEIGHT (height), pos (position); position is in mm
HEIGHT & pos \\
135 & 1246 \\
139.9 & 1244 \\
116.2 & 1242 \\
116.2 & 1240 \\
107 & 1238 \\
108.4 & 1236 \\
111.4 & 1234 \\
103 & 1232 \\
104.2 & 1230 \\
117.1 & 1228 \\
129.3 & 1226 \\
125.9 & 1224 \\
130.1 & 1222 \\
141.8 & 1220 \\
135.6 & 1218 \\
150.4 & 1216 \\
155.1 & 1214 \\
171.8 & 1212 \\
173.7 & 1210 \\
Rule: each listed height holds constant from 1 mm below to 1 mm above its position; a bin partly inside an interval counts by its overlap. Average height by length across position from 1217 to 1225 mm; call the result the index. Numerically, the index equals 133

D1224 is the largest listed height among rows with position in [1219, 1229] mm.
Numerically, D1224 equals 141.8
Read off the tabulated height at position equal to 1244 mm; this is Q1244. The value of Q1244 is 139.9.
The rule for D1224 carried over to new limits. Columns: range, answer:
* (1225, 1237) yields 129.3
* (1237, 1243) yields 116.2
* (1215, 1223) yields 150.4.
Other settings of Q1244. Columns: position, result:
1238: 107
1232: 103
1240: 116.2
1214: 155.1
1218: 135.6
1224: 125.9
